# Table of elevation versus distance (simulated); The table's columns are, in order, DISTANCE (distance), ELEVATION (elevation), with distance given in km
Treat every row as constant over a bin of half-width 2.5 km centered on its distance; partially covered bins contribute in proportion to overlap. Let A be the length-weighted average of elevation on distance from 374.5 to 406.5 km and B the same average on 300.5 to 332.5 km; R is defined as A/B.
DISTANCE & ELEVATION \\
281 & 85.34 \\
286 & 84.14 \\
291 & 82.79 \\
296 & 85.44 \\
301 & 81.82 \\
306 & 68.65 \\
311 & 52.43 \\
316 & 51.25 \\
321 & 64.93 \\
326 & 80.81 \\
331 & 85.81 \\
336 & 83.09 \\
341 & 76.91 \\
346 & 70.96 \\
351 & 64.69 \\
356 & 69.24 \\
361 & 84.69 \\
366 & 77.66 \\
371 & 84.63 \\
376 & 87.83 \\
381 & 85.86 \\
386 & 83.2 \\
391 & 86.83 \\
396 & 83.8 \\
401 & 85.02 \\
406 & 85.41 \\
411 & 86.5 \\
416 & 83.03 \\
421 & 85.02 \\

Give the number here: 1.3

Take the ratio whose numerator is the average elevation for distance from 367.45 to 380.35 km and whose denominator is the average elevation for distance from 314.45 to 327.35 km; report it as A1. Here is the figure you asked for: 1.31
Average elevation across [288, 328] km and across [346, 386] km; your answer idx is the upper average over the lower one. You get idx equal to 1.11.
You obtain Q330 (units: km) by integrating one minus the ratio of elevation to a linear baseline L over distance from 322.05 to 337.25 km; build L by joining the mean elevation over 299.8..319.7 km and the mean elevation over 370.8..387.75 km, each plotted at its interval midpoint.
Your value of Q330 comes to -2.7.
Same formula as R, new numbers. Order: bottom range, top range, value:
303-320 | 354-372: 1.34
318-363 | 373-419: 1.13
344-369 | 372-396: 1.16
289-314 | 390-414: 1.16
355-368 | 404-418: 1.09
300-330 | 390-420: 1.27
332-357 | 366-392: 1.15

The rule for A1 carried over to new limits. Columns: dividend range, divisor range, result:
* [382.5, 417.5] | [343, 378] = 1.10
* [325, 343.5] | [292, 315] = 1.14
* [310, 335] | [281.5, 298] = 0.82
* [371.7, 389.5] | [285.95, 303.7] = 1.03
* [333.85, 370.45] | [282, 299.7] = 0.90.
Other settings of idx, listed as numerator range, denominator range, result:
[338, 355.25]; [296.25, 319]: 1.08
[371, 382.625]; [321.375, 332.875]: 1.08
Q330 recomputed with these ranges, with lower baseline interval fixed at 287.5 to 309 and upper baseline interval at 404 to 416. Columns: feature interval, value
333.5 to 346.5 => 0.6 km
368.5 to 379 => -0.4 km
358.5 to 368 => 0.2 km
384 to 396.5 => -0.1 km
